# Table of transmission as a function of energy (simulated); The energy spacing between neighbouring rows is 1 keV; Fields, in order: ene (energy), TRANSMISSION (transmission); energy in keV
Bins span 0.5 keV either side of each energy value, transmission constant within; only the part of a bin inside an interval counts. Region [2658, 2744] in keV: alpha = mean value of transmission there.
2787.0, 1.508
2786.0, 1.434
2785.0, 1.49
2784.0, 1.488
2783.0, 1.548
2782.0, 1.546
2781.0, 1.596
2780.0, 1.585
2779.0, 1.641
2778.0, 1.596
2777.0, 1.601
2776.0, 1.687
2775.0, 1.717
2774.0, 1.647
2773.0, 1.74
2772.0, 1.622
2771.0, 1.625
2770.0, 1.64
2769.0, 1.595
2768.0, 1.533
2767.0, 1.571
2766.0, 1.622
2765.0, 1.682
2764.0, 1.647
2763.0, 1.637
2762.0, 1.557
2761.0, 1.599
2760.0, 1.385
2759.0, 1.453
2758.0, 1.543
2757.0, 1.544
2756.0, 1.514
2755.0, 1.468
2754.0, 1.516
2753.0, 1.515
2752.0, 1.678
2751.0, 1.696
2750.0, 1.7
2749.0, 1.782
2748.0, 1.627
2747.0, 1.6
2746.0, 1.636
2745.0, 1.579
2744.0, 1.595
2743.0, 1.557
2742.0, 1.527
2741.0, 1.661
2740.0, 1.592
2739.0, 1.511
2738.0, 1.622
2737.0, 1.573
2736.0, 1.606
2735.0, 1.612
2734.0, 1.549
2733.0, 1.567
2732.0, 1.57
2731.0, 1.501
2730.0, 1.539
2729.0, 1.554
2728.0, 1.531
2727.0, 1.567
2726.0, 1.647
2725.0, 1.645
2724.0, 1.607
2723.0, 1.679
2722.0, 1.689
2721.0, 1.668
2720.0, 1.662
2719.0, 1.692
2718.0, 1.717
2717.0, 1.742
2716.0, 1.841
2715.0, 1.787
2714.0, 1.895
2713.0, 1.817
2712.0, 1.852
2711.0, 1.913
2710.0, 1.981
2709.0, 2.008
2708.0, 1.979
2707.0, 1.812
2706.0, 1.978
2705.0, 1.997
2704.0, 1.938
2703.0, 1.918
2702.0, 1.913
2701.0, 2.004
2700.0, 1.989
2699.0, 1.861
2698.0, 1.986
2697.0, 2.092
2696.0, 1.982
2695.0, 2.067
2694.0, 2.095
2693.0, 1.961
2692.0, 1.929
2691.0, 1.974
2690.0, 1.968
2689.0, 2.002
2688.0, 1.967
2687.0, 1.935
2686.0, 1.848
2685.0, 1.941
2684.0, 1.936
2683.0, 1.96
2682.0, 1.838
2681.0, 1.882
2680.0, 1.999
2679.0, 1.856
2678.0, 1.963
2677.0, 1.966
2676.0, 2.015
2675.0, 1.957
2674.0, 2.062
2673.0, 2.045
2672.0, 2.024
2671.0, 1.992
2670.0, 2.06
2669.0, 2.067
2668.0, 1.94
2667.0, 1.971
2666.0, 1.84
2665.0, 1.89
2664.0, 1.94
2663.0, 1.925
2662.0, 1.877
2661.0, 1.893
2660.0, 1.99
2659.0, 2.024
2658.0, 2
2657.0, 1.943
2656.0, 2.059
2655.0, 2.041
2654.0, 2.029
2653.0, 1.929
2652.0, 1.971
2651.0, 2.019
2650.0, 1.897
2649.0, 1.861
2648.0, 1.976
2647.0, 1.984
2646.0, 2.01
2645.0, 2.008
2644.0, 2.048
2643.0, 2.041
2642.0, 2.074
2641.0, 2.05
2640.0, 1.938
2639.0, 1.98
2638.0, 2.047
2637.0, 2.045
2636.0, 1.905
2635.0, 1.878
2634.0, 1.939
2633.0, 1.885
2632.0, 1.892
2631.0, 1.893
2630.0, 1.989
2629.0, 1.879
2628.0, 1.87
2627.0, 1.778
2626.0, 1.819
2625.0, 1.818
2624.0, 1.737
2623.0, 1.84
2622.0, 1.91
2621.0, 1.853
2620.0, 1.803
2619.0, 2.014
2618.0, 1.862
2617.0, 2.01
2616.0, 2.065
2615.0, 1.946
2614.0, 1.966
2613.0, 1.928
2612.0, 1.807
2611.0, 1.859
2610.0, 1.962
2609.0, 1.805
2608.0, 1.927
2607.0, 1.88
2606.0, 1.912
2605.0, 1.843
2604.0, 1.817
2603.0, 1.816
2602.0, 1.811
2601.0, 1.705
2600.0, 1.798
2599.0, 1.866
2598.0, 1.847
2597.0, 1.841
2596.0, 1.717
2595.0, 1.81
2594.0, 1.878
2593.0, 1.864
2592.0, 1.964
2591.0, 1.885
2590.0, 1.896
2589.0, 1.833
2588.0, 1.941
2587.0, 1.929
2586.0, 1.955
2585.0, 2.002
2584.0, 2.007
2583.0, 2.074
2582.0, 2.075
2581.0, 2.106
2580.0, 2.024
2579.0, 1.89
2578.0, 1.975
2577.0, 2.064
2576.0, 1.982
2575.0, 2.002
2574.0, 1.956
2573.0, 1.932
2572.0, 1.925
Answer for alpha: 1.84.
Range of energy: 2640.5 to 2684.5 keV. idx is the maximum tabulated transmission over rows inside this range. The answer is 2.074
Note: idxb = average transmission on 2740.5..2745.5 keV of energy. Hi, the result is 1.58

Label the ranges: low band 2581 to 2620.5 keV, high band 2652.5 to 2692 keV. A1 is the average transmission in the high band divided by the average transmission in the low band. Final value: 1.03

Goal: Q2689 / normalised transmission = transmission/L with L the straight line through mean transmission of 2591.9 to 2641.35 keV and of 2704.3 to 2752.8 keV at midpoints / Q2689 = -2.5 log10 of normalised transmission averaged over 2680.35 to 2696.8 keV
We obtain -0.12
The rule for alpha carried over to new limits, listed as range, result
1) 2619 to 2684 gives 1.95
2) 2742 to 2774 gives 1.6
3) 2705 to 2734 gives 1.73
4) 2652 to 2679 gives 1.98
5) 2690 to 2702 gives 1.99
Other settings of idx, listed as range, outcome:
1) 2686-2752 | 2.095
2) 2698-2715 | 2.008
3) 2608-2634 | 2.065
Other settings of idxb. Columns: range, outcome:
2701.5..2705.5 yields 1.94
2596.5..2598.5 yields 1.84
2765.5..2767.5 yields 1.6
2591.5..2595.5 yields 1.88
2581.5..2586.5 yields 2.02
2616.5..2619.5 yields 1.96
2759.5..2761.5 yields 1.49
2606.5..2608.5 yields 1.9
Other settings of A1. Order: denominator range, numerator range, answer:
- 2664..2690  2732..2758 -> 0.81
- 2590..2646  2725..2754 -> 0.84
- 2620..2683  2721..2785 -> 0.82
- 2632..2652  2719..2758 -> 0.81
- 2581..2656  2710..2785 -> 0.85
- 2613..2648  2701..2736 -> 0.90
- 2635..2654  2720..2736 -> 0.80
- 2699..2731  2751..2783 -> 0.89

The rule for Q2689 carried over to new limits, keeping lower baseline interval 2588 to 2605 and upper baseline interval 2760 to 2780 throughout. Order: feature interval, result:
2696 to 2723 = -0.106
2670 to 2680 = -0.146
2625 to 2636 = -0.050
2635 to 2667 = -0.118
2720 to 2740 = 0.052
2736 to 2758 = 0.038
